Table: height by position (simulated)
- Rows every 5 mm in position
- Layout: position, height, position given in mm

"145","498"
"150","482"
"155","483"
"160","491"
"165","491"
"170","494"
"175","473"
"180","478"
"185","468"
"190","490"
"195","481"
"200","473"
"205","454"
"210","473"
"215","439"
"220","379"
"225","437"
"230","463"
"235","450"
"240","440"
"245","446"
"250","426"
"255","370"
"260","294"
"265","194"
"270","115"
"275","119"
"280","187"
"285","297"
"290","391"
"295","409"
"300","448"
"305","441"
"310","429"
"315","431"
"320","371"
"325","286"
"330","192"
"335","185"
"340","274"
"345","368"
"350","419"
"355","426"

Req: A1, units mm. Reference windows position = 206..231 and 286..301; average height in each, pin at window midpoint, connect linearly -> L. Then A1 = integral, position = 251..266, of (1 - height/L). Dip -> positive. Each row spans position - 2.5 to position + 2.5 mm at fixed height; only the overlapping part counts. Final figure 3.9 mm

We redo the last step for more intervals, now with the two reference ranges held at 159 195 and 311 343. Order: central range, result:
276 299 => 1.8 mm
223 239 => -1.3 mm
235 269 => 3.1 mm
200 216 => -0.5 mm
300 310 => -3.5 mm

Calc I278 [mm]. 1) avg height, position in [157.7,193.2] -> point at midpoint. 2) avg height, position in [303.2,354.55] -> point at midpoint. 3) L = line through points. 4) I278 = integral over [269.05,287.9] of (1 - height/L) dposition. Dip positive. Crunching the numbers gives 9.6 mm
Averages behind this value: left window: 483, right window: 342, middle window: 189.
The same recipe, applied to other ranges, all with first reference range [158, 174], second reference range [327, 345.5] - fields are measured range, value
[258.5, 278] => 9.6 mm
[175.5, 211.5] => -1.9 mm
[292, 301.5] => -3.9 mm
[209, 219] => -0.5 mm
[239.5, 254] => -2.2 mm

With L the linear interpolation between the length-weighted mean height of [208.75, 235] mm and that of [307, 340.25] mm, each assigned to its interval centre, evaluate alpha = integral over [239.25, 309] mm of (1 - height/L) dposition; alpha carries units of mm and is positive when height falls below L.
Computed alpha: 8.5 mm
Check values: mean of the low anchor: 438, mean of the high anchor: 314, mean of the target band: 326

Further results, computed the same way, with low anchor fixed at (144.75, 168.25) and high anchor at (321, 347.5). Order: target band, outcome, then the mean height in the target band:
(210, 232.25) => -1.4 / 434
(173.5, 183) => -0.3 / 475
